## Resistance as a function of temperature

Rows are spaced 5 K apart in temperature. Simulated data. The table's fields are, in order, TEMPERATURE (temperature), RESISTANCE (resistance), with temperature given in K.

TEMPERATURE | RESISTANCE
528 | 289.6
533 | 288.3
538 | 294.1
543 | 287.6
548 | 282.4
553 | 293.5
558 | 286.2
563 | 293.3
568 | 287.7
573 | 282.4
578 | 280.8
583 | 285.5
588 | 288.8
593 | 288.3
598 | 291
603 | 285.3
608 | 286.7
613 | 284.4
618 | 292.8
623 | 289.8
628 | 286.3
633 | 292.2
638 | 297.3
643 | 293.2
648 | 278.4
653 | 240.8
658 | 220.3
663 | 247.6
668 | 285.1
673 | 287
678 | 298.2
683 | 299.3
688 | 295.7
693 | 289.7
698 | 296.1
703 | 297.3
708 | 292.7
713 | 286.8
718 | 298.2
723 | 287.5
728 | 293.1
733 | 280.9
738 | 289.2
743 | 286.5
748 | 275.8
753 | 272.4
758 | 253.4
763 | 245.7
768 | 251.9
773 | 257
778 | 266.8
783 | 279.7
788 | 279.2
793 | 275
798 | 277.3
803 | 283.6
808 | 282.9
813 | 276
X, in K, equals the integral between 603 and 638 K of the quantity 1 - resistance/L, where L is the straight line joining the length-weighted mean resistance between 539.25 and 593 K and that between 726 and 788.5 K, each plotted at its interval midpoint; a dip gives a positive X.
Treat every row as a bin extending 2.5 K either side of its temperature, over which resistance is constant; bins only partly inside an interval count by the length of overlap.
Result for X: -0.8 K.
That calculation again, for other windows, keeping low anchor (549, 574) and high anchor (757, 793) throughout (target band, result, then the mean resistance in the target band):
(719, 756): -2.2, 284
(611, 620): -0.2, 289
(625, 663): 1.0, 271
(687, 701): -1.1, 294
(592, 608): -0.2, 288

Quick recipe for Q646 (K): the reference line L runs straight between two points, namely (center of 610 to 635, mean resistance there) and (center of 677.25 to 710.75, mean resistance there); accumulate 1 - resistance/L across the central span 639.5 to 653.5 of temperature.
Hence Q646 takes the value 0.7 K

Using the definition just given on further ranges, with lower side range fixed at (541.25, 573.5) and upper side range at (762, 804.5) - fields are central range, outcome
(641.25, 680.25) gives 1.5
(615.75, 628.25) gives -0.3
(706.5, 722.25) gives -1.0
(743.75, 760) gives 0.1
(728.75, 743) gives -0.7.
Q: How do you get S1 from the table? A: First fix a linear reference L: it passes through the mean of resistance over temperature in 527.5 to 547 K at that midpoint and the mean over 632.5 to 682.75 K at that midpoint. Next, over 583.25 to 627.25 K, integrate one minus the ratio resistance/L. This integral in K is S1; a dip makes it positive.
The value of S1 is -1.14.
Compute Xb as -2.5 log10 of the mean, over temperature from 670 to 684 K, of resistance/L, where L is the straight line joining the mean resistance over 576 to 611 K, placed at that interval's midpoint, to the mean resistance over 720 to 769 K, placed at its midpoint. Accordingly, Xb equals -0.053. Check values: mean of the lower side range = 287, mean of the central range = 294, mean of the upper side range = 275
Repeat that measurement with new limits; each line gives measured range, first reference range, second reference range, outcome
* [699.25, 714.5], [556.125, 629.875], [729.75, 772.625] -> -0.071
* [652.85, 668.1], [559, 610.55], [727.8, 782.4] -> 0.147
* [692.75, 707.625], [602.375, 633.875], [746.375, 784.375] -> -0.081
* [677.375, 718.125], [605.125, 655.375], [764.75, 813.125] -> -0.058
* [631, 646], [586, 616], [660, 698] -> -0.026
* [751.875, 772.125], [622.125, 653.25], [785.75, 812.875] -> 0.105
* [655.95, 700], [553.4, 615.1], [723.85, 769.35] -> -0.005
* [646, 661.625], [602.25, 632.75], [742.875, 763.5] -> 0.151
